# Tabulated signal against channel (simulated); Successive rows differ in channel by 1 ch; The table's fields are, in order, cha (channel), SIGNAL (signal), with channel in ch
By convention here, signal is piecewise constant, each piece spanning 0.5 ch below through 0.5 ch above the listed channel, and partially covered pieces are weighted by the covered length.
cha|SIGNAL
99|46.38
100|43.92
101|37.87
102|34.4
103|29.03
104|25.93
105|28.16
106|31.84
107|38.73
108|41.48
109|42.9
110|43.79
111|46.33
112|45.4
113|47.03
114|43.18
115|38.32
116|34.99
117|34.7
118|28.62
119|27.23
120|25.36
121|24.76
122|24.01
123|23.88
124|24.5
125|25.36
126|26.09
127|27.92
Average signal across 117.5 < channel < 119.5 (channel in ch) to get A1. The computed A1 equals 27.9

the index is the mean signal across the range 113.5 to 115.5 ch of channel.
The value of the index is 40.8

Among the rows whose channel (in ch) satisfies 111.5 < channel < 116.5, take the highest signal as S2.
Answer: 47.03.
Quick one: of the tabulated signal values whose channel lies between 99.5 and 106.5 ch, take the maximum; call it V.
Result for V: 43.92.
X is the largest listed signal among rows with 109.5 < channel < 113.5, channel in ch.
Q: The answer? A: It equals 47.03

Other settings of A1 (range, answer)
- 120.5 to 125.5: 24.5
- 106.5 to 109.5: 41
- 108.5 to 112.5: 44.6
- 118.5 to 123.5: 25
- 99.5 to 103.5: 36.3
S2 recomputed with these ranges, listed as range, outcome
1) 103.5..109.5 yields 42.9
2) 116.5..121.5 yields 34.7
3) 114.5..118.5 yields 38.32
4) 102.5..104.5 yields 29.03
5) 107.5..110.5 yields 43.79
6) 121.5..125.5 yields 25.36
